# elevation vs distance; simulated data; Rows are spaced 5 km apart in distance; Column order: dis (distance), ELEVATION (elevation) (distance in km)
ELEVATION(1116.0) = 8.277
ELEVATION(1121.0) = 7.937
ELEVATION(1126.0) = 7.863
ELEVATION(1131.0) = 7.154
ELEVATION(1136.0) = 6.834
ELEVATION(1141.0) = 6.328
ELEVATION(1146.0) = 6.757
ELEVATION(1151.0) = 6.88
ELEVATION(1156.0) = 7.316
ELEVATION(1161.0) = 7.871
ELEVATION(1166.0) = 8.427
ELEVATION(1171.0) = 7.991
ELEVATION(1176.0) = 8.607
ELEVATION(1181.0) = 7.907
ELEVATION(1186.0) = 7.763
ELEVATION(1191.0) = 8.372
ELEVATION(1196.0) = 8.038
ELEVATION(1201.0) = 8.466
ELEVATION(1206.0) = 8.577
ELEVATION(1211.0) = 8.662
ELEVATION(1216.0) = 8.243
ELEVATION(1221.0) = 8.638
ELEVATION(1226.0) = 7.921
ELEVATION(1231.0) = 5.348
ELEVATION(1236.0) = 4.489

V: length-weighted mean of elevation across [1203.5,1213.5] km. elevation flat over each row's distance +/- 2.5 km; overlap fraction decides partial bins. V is 8.62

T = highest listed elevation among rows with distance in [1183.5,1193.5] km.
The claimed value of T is 8.372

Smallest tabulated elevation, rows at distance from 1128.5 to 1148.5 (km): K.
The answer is 6.328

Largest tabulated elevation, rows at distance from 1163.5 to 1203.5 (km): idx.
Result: 8.607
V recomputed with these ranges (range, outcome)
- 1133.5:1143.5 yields 6.58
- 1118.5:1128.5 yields 7.9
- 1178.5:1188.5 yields 7.83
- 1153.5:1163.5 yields 7.59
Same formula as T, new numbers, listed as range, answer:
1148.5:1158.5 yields 7.316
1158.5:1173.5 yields 8.427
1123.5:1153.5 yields 7.863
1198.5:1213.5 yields 8.662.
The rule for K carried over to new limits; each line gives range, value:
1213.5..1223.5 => 8.243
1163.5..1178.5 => 7.991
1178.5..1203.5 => 7.763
